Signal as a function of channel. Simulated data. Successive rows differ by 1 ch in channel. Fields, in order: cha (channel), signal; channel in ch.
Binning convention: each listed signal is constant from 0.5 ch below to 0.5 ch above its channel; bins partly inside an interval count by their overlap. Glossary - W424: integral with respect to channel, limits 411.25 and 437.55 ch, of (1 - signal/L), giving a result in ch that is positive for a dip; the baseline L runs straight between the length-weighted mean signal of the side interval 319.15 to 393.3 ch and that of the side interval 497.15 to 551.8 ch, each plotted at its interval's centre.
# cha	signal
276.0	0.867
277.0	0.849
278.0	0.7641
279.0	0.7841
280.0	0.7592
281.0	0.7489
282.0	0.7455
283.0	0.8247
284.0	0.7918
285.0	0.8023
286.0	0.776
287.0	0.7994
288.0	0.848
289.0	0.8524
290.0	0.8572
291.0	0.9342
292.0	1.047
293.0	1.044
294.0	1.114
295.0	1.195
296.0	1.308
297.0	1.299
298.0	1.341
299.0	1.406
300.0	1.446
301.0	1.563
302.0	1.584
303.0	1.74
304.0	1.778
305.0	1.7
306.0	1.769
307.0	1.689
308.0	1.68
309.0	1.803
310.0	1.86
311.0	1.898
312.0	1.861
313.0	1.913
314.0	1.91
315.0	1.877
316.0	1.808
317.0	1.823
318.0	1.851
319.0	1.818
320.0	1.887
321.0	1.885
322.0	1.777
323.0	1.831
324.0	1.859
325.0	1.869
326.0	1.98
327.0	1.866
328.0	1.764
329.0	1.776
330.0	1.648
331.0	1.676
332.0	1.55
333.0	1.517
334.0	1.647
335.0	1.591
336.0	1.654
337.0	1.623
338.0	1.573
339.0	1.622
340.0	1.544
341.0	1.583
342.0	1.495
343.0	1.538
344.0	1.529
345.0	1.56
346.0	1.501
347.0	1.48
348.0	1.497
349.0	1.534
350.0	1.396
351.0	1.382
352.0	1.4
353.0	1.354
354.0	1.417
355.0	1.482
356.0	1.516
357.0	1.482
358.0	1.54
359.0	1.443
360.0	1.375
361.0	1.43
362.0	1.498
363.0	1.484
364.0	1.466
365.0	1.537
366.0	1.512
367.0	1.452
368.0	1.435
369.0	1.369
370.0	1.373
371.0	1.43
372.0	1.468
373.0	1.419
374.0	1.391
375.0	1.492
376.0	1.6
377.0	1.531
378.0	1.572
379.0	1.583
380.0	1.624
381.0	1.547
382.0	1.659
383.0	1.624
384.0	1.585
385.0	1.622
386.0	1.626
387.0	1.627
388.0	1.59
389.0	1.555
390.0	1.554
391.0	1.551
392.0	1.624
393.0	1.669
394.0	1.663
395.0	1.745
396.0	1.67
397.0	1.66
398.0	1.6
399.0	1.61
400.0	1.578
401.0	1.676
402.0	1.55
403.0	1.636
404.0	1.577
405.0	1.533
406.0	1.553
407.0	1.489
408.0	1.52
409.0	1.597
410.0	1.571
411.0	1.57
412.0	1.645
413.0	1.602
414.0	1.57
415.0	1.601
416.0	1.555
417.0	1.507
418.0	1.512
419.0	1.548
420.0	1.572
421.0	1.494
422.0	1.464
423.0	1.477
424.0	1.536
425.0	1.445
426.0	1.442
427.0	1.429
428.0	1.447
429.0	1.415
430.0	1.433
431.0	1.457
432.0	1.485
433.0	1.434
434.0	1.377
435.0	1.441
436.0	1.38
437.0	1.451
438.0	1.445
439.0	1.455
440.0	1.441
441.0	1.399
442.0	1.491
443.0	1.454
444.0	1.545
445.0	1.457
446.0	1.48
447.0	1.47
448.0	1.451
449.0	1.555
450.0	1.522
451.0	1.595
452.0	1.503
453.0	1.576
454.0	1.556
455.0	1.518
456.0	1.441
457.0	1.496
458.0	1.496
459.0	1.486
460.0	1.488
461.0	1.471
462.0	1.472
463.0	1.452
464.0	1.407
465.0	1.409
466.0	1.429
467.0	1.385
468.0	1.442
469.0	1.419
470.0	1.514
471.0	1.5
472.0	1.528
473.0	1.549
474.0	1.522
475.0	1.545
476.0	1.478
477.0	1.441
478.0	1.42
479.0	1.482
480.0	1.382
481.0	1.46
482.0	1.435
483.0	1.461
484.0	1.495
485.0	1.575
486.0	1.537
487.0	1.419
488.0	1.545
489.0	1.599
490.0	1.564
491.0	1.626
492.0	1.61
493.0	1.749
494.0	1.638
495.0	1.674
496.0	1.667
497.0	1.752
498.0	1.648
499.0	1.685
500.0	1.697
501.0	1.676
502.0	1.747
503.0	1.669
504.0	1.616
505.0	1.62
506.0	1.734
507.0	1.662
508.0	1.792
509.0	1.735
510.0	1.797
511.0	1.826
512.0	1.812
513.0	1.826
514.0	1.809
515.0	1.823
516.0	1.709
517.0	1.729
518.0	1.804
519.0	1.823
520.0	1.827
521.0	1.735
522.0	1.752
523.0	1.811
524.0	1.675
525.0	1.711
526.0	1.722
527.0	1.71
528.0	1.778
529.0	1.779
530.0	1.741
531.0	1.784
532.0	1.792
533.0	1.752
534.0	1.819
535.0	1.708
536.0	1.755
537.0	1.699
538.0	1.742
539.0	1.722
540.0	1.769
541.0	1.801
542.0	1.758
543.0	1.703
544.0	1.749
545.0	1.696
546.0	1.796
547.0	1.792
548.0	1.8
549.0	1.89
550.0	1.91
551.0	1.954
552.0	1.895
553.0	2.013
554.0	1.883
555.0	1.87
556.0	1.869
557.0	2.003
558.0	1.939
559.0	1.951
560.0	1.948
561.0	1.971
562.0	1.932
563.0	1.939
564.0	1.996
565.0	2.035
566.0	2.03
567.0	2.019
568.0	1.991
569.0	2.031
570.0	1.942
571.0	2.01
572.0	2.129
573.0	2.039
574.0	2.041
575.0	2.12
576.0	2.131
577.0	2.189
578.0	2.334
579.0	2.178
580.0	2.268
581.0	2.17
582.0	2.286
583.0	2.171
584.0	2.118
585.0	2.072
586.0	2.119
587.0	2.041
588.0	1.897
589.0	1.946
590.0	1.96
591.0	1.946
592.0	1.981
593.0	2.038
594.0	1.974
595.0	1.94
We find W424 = 2.5 ch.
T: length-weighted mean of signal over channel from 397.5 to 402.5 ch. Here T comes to 1.6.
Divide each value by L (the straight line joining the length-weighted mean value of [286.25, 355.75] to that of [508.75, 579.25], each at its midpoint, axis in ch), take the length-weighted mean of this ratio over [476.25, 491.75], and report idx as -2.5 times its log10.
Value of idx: 0.19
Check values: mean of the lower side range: 1.56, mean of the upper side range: 1.87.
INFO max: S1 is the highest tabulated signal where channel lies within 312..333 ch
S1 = 1.98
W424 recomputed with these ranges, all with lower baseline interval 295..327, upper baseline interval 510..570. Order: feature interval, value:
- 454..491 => 6.57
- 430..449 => 3.56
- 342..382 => 6.21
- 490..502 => 0.93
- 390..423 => 3.53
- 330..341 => 0.88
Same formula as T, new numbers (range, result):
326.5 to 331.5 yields 1.75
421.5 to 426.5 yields 1.47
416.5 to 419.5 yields 1.52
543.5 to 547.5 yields 1.76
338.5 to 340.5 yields 1.58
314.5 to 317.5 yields 1.84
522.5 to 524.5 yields 1.74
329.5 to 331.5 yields 1.66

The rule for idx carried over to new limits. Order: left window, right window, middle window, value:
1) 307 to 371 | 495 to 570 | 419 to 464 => 0.17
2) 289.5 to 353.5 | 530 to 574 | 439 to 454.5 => 0.17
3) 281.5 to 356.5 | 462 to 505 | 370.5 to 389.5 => -0.02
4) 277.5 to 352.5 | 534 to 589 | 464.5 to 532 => 0.13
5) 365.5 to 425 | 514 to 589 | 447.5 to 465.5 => 0.14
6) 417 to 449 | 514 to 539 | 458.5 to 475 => 0.07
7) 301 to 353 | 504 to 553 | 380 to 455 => 0.13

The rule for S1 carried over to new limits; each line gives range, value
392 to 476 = 1.745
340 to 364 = 1.583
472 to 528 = 1.827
